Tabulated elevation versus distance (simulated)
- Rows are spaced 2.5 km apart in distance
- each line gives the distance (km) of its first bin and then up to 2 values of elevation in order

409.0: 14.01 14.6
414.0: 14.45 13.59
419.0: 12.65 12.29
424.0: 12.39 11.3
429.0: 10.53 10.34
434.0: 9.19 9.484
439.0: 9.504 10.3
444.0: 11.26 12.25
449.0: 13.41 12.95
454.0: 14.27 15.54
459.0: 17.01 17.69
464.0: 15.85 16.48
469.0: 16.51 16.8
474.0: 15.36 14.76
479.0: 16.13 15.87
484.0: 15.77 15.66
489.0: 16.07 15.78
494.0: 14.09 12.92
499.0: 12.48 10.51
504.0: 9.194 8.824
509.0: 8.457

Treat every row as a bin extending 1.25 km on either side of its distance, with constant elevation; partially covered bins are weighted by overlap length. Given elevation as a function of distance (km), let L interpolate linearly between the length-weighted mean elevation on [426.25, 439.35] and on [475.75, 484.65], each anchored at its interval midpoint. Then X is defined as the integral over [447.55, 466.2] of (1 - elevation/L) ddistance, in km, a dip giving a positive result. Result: -3.4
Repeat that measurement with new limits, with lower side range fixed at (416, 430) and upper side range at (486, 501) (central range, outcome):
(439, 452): 1.1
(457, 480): -4.8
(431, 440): 2.1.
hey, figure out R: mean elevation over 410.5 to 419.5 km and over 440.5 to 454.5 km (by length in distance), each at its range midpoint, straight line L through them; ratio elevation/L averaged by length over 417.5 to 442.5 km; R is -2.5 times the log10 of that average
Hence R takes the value 0.22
